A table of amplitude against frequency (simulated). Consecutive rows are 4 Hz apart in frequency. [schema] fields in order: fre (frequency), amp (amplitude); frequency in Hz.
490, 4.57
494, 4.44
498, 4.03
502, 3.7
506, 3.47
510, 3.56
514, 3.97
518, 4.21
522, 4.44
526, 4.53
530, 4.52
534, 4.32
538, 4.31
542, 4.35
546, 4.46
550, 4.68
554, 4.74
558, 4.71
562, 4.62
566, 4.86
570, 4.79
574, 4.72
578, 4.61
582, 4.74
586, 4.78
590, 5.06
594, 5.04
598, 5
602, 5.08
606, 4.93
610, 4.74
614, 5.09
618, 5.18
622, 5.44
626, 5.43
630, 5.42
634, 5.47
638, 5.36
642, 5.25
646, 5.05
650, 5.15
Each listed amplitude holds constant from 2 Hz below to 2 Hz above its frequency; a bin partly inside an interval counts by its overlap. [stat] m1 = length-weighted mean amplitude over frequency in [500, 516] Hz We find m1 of 3.67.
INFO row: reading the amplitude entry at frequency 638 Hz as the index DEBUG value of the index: 5.36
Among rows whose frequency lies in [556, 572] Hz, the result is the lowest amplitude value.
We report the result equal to 4.62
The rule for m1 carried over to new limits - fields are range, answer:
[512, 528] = 4.29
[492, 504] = 4.06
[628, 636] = 5.45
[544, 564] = 4.64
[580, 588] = 4.76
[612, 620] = 5.13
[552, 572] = 4.74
